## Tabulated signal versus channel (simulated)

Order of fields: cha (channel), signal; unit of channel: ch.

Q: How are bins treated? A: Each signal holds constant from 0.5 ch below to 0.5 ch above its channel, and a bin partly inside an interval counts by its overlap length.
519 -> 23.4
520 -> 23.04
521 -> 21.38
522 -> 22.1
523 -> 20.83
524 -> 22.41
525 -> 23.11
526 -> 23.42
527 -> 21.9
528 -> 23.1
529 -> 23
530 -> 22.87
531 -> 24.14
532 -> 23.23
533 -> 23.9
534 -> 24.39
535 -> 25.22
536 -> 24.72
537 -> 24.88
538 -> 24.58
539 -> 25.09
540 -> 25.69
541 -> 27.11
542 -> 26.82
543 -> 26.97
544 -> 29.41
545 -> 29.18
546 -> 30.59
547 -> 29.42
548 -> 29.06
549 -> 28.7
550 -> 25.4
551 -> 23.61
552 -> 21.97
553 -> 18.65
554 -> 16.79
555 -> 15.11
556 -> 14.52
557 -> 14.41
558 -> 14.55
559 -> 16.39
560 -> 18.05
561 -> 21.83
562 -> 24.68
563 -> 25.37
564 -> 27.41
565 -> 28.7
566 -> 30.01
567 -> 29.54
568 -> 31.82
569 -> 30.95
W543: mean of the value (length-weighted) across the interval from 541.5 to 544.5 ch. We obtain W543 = 27.7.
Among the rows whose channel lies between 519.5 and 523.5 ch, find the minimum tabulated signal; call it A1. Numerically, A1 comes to 20.83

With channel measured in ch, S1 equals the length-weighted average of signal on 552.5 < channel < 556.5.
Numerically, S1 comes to 16.3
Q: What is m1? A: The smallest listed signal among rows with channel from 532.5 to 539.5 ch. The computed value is 23.9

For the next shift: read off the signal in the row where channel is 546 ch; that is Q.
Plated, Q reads 30.59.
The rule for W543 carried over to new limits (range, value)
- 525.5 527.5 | 22.7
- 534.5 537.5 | 24.9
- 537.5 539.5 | 24.8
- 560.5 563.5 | 24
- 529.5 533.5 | 23.5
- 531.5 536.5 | 24.3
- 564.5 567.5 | 29.4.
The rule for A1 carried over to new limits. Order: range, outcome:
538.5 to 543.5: 25.09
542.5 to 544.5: 26.97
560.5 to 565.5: 21.83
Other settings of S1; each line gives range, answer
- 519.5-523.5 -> 21.8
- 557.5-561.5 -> 17.7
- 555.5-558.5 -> 14.5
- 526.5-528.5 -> 22.5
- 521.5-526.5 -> 22.4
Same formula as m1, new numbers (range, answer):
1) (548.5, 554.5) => 16.79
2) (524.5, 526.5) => 23.11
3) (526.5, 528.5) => 21.9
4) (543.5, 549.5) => 28.7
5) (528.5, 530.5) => 22.87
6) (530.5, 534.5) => 23.23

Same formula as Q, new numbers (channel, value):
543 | 26.97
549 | 28.7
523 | 20.83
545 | 29.18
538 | 24.58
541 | 27.11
